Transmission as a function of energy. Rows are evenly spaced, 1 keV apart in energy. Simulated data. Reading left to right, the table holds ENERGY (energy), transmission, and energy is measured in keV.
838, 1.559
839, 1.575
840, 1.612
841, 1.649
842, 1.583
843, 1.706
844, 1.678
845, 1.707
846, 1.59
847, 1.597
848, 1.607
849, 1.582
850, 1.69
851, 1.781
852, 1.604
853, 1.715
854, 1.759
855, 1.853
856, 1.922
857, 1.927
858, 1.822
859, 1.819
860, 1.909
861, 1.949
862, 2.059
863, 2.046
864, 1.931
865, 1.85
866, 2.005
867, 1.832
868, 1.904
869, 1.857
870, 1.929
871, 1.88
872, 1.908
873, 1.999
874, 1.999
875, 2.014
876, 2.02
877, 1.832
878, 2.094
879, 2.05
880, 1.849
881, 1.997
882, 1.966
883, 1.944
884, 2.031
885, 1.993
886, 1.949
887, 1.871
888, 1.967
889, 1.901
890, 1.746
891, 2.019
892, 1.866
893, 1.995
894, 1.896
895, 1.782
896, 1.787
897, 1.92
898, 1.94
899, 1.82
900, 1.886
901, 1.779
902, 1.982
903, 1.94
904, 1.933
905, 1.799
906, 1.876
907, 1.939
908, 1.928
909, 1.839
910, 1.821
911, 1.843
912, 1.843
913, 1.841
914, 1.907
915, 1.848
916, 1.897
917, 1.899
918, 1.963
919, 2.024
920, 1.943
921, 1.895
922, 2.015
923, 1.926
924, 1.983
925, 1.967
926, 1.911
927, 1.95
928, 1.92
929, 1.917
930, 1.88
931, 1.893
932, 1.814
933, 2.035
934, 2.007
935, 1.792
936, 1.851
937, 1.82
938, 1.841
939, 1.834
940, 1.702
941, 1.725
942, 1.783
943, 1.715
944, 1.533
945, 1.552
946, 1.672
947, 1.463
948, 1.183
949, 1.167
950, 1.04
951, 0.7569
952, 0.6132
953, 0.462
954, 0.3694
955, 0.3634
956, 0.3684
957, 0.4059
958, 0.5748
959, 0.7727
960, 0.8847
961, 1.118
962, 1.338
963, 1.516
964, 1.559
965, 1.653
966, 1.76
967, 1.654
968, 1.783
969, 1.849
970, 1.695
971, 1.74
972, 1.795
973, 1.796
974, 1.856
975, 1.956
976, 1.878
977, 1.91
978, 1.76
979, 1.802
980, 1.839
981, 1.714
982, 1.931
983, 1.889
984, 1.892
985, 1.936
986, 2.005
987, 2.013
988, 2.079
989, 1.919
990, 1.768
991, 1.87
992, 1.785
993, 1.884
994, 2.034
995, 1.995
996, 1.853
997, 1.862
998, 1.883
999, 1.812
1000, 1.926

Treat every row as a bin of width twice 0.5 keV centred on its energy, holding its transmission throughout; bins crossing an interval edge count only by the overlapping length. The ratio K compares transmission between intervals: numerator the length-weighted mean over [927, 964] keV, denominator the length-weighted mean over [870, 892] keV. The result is 0.70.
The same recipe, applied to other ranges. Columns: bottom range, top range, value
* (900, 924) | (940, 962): 0.55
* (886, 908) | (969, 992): 0.99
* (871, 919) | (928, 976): 0.76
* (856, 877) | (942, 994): 0.77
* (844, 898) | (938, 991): 0.80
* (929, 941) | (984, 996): 1.04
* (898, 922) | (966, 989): 0.98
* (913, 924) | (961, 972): 0.85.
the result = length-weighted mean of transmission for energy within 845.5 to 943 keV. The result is 1.88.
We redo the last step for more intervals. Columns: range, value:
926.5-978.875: 1.49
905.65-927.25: 1.91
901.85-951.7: 1.79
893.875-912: 1.87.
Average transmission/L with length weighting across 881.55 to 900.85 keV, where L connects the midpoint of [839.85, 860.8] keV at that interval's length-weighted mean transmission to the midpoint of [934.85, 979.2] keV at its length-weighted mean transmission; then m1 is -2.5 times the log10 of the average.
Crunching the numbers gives -0.19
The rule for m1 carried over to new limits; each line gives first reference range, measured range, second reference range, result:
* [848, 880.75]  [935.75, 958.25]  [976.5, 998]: 0.49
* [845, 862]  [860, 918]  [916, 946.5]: -0.06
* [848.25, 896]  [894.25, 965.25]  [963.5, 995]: 0.16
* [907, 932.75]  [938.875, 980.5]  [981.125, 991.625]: 0.36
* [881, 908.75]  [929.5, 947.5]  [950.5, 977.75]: -0.17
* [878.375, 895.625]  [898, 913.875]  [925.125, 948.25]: 0.00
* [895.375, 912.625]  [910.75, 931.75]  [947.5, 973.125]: -0.16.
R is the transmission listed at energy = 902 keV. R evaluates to 1.982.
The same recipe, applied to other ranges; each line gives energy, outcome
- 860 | 1.909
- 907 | 1.939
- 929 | 1.917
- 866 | 2.005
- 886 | 1.949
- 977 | 1.91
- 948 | 1.183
